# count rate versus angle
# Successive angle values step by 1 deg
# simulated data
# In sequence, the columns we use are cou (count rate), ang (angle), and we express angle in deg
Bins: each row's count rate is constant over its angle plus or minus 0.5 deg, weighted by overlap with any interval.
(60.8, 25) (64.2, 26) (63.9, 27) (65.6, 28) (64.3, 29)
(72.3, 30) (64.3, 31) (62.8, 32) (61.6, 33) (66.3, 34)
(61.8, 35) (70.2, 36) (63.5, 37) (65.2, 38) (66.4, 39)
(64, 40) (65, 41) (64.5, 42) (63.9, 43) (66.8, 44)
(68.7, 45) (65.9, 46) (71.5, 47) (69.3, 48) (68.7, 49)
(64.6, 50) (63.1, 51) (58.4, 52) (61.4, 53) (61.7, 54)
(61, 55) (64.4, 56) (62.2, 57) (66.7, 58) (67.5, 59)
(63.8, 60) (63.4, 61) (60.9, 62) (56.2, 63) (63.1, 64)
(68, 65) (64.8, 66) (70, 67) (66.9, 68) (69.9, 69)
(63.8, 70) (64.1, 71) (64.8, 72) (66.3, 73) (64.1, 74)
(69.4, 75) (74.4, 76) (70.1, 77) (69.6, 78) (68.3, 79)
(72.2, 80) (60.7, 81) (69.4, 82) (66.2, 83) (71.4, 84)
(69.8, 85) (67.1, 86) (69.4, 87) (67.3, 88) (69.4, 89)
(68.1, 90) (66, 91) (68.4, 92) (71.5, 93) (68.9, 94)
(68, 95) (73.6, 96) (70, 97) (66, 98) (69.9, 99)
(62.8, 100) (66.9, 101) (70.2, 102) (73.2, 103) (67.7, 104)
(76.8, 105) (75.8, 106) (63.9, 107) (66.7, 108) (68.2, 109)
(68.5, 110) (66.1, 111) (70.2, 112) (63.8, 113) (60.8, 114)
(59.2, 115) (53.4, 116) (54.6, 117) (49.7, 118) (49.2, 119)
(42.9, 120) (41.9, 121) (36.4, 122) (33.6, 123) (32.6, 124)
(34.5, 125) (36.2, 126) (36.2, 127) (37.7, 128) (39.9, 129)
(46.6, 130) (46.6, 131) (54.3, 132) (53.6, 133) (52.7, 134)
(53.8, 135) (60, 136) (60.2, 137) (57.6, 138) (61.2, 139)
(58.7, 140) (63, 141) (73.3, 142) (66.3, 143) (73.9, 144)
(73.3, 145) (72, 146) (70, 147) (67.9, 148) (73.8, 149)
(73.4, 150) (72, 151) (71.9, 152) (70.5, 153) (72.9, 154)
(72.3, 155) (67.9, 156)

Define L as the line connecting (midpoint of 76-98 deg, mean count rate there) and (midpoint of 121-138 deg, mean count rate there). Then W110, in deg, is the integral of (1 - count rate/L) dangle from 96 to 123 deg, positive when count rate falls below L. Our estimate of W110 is -2.5 deg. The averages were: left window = 68.9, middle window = 61.8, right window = 45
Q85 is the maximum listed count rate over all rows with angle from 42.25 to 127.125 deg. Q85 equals 76.8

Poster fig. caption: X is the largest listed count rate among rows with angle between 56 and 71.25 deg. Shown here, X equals 70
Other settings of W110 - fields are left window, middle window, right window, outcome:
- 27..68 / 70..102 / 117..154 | -3.9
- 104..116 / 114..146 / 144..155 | 8.1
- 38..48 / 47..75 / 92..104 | 1.1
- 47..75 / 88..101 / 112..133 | -3.3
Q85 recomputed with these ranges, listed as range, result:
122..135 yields 54.3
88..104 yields 73.6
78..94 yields 72.2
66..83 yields 74.4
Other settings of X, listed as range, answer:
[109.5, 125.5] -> 70.2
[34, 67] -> 71.5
